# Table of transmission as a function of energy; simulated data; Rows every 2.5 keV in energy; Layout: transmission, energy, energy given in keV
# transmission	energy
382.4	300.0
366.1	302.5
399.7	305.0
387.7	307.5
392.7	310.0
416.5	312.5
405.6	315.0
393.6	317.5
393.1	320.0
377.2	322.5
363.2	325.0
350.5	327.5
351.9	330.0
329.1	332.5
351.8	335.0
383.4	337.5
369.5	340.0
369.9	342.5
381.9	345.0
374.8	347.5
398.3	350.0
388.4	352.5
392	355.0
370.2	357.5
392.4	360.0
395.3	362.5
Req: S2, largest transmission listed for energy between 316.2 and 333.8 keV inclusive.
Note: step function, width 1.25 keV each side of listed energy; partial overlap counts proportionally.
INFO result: 393.6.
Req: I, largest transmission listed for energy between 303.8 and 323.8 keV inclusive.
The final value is 416.5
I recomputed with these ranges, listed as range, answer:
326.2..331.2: 351.9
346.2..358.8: 398.3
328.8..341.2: 383.4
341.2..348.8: 381.9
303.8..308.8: 399.7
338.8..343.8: 369.9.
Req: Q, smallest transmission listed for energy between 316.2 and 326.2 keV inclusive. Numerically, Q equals 363.2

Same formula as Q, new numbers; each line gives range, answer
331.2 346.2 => 329.1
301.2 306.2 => 366.1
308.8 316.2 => 392.7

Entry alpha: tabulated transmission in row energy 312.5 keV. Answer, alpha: 416.5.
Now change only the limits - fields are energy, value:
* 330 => 351.9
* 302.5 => 366.1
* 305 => 399.7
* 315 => 405.6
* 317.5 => 393.6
